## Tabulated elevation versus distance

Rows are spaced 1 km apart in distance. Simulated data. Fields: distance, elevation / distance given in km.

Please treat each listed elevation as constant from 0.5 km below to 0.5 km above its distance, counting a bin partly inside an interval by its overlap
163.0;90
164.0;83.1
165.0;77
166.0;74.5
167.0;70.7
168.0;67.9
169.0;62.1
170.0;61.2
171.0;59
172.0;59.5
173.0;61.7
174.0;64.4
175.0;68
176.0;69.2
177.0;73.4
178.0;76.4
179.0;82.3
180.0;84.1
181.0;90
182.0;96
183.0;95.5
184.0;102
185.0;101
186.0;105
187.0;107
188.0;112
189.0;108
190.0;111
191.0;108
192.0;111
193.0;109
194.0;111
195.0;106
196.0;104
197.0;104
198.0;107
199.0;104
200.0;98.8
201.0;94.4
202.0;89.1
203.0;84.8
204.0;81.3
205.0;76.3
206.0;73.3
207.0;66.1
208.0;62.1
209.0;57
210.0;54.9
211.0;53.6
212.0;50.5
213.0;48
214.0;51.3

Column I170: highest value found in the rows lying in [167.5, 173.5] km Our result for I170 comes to 67.9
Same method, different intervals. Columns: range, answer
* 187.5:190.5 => 112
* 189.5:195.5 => 111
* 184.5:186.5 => 105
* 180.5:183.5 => 96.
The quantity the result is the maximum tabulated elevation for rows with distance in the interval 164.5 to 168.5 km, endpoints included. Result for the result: 77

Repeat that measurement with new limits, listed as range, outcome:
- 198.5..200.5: 104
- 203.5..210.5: 81.3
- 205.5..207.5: 73.3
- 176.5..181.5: 90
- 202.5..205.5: 84.8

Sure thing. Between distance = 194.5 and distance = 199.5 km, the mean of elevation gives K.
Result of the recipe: 105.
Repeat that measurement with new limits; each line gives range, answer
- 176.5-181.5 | 81.2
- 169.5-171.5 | 60.1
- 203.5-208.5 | 71.8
